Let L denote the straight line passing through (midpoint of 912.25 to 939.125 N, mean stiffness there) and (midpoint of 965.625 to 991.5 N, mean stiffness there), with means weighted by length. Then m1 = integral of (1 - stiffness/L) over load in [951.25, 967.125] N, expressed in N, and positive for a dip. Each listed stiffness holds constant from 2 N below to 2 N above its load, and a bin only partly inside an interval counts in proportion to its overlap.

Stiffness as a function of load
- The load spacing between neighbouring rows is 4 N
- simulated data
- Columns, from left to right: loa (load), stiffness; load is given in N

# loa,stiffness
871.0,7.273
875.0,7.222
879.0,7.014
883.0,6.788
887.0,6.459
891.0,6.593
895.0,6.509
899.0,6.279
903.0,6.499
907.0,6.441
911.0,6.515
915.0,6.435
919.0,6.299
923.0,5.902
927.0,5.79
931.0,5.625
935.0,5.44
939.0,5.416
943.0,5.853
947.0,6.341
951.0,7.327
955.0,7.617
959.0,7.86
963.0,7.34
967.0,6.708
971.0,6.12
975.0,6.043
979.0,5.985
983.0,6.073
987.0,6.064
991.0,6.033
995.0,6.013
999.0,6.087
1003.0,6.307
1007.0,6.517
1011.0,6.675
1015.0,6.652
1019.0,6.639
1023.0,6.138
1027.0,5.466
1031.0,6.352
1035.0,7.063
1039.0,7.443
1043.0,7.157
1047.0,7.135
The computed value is -3.7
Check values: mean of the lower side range 5.89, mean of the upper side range 6.14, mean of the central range 7.45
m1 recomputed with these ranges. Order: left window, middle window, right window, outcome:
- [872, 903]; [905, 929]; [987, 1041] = 1.5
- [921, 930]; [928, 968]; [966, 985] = -3.7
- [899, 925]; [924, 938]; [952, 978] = 2.0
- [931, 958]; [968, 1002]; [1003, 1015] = 2.1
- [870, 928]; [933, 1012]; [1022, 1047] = 2.6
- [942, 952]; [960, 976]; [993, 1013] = -0.6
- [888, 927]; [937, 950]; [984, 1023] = 0.7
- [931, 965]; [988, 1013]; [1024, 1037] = 0.5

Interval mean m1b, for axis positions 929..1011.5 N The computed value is 6.35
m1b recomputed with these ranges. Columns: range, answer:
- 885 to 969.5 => 6.44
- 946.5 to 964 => 7.38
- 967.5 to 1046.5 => 6.38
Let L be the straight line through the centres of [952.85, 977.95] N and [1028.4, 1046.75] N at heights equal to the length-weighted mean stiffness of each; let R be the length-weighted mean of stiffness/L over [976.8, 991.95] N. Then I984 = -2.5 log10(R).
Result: 0.15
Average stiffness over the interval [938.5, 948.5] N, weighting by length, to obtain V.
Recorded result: 5.91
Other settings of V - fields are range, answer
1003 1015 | 6.56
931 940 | 5.47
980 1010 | 6.17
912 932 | 6.05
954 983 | 6.73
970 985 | 6.05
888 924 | 6.4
